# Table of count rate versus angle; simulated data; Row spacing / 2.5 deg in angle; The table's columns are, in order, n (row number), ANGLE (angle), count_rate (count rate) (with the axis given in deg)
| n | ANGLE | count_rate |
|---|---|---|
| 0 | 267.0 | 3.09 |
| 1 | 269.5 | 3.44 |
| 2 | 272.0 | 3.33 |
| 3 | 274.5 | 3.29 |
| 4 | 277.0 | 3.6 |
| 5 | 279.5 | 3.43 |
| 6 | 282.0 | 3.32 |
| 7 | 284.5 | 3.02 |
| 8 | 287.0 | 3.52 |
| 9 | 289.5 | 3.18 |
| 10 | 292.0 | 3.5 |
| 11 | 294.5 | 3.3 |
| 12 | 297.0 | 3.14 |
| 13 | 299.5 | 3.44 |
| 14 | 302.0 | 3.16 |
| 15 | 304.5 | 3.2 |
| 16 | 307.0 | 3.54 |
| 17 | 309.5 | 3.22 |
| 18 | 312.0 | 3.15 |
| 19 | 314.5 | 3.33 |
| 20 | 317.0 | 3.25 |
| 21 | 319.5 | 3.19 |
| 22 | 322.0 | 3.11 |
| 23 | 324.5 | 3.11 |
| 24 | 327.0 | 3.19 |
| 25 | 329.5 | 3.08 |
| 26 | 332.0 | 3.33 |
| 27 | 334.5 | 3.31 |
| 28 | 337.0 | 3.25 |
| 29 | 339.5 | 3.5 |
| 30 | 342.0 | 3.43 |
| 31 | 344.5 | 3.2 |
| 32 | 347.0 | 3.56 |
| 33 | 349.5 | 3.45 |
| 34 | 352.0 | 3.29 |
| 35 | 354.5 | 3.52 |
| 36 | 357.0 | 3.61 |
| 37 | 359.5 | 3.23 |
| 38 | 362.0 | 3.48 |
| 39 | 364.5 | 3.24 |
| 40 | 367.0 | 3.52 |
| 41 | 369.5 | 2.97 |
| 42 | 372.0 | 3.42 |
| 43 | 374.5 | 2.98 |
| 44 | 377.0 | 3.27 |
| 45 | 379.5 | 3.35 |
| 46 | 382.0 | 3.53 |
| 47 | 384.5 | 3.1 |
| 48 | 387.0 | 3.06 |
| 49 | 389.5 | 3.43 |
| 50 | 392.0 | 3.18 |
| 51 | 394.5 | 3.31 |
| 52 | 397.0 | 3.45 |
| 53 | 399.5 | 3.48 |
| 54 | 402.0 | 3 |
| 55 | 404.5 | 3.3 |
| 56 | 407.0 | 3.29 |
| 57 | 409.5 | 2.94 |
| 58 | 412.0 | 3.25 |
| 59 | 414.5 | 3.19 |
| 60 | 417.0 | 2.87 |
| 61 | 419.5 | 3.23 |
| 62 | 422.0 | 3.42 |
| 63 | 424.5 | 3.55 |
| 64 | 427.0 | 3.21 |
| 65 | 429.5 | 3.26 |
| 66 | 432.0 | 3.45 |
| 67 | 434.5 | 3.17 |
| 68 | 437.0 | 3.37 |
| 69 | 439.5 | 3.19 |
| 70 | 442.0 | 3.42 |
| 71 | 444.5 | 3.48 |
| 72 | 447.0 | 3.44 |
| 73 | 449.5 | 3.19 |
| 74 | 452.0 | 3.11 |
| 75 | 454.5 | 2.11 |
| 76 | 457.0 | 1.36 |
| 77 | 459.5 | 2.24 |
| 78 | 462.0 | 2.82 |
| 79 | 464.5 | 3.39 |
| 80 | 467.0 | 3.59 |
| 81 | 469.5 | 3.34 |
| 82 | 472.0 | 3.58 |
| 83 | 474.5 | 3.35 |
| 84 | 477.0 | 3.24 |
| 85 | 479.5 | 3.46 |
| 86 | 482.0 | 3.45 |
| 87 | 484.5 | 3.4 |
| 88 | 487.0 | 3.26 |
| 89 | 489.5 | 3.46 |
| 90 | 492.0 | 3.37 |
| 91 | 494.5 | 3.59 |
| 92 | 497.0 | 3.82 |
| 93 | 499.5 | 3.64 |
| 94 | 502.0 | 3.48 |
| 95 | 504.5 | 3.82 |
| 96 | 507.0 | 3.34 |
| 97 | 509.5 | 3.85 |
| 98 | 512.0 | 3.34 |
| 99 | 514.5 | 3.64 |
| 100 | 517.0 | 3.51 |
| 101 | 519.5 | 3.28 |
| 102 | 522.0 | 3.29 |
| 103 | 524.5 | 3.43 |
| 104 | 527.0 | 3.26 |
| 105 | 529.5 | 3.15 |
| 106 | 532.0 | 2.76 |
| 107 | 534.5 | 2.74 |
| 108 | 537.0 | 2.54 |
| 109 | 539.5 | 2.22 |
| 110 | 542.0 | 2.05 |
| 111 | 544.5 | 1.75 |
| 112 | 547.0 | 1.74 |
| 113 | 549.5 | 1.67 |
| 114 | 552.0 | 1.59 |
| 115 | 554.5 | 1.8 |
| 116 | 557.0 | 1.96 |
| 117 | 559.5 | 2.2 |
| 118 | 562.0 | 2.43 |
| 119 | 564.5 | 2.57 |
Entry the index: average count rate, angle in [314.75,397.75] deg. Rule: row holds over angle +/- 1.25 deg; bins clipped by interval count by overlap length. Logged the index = 3.3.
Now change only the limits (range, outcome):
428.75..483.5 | 3.14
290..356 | 3.3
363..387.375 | 3.25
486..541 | 3.3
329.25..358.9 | 3.38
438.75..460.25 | 2.84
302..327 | 3.23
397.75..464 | 3.1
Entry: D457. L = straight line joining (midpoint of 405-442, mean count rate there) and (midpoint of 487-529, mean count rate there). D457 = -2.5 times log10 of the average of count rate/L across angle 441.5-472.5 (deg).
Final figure 0.13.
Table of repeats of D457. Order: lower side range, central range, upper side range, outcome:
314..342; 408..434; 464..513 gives 0.05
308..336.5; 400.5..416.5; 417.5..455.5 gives 0.03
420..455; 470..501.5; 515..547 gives -0.15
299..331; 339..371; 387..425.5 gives -0.05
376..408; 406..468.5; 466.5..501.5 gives 0.09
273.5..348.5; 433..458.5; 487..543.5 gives 0.10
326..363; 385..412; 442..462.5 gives -0.06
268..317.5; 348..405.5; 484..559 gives -0.04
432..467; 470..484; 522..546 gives -0.18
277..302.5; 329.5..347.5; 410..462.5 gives -0.03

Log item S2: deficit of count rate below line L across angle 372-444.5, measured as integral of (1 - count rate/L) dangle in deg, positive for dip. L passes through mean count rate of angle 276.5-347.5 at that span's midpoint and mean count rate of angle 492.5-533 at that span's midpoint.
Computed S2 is 2.2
